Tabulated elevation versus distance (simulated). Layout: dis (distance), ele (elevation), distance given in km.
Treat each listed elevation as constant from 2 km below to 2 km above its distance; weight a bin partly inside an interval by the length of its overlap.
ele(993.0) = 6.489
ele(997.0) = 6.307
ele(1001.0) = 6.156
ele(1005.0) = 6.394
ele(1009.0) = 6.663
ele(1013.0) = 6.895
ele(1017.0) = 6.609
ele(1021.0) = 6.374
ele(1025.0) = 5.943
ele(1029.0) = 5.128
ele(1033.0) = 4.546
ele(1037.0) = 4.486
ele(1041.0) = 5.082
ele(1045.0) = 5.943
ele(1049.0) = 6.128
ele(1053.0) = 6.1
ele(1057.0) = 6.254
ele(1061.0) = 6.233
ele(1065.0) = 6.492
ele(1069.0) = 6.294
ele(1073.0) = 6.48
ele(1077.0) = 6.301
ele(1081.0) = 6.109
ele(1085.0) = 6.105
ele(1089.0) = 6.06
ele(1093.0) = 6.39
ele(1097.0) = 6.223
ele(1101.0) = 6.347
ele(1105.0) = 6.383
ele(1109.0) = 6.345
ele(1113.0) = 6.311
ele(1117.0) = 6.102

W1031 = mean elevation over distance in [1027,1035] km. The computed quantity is 4.84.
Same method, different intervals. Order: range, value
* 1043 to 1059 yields 6.11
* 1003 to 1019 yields 6.64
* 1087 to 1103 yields 6.25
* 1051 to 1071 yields 6.27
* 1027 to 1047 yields 5.04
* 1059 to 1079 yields 6.36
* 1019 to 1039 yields 5.3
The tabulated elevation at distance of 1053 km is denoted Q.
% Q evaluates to 6.1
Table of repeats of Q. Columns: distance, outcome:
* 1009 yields 6.663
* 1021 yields 6.374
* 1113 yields 6.311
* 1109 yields 6.345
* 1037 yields 4.486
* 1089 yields 6.06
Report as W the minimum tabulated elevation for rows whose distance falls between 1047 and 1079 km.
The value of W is 6.1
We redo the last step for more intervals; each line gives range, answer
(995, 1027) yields 5.943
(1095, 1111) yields 6.223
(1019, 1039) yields 4.486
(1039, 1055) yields 5.082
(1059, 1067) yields 6.233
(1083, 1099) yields 6.06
